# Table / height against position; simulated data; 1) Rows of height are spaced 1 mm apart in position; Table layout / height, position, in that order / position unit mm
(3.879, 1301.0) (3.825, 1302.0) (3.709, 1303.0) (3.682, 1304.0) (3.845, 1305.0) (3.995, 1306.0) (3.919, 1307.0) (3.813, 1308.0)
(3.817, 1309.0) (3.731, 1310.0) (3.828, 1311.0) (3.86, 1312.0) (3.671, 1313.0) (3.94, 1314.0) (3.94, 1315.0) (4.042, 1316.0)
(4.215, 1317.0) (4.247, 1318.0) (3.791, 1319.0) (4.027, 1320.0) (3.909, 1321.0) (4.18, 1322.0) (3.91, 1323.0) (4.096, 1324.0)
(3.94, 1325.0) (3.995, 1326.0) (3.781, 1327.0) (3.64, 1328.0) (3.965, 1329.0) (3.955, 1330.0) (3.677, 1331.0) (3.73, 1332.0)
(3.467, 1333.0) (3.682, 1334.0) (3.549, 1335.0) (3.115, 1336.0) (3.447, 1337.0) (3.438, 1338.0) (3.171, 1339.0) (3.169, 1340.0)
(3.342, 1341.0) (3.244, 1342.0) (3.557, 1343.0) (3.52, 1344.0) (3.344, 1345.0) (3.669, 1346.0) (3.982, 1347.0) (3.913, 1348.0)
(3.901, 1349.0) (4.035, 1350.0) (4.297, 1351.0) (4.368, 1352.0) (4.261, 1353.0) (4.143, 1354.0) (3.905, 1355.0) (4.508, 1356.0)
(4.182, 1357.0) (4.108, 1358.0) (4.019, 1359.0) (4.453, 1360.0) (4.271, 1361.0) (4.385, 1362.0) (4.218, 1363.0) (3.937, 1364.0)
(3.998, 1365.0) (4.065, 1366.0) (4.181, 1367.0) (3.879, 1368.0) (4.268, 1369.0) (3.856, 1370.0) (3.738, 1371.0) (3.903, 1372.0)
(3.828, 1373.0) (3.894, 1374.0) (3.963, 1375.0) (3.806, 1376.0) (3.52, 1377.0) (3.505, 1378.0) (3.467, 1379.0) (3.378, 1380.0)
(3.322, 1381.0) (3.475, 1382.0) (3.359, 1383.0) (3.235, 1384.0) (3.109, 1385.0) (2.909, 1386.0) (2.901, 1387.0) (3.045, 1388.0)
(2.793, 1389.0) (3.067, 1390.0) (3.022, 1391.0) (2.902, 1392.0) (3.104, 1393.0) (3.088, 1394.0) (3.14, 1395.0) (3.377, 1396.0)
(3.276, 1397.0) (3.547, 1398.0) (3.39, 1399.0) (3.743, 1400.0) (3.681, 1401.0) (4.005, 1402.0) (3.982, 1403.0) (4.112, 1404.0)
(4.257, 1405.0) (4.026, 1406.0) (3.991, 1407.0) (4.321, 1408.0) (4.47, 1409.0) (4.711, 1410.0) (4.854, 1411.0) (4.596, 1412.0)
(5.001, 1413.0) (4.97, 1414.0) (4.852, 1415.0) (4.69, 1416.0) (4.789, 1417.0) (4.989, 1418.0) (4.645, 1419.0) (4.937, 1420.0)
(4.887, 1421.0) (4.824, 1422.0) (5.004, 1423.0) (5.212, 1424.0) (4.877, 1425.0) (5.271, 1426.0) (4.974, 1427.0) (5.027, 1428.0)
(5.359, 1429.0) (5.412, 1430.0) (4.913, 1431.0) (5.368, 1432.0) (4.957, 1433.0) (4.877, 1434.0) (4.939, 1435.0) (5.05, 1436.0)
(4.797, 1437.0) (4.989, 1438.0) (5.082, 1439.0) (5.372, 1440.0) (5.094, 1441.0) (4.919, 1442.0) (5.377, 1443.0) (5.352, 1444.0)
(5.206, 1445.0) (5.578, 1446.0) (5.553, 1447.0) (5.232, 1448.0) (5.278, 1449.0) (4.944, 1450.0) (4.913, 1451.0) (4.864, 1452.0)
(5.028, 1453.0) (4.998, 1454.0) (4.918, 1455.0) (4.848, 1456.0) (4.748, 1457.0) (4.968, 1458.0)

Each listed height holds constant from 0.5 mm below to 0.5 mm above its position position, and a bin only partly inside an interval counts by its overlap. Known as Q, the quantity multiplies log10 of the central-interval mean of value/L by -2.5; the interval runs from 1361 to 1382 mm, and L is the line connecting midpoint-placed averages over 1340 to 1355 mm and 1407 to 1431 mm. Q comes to 0.082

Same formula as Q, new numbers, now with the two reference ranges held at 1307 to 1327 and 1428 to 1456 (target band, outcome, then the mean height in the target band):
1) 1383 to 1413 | 0.285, 3.63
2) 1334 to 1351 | 0.177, 3.55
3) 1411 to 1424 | 0.005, 4.86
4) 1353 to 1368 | 0.048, 4.16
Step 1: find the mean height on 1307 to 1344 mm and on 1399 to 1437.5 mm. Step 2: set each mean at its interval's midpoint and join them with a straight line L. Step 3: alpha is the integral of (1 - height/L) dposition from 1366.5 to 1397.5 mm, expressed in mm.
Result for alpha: 6.4 mm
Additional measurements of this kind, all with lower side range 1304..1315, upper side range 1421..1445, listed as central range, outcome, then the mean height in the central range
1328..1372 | 4.09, 3.86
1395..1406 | 2.40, 3.72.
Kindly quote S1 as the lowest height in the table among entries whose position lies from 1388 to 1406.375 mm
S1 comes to 2.793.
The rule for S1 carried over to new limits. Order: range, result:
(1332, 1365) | 3.115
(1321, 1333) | 3.467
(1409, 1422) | 4.47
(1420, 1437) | 4.797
